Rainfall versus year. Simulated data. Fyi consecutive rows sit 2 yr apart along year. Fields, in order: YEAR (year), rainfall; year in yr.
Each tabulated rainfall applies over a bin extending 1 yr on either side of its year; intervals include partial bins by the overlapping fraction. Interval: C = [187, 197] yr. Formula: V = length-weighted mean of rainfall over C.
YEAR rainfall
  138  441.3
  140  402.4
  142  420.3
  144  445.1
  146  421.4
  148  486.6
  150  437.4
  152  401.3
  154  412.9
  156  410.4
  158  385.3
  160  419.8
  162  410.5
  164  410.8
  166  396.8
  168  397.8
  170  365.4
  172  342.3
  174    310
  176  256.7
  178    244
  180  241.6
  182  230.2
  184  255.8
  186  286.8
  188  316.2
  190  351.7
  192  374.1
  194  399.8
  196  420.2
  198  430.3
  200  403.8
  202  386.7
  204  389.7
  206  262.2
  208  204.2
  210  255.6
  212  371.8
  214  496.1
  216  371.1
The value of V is 372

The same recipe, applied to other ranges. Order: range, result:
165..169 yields 397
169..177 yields 319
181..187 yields 258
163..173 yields 383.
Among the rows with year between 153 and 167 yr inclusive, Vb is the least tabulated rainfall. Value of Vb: 385.3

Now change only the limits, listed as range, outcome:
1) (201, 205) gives 386.7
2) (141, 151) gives 420.3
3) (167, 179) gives 244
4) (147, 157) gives 401.3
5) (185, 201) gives 286.8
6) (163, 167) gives 396.8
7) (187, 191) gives 316.2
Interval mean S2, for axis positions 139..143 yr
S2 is 411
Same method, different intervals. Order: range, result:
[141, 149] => 443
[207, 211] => 230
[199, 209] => 329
